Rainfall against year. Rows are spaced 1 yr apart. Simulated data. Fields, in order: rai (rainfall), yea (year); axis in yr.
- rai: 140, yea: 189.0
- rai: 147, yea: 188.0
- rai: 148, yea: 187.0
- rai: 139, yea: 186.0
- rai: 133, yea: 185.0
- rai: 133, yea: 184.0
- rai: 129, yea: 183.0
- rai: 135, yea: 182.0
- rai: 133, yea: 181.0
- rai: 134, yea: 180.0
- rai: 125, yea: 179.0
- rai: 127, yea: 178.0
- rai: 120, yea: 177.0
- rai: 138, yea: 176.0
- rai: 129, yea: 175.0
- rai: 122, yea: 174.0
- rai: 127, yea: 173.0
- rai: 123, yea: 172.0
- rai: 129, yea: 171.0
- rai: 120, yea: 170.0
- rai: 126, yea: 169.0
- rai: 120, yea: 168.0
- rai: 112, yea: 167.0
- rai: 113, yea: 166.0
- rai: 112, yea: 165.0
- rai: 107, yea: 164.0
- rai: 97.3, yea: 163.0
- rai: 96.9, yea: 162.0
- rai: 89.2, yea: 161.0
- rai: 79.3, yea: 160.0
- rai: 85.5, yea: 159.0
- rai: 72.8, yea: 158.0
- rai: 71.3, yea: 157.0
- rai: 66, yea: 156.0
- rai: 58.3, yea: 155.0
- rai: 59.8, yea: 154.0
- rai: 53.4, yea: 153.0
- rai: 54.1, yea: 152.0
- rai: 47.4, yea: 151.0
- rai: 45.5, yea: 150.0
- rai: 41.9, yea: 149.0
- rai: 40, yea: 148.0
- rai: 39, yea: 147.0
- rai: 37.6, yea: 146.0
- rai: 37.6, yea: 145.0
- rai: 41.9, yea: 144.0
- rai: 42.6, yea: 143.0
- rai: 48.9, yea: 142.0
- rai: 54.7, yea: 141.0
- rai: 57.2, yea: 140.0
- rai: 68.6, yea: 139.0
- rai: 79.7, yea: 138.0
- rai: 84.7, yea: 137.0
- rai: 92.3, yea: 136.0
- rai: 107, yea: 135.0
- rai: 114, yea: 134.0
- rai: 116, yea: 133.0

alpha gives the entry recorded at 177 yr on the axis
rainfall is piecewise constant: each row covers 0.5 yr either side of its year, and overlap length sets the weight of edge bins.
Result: 120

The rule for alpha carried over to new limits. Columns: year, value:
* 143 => 42.6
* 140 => 57.2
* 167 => 112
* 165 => 112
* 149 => 41.9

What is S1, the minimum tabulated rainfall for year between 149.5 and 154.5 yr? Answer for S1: 45.5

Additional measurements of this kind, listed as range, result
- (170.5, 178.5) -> 120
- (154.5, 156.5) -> 58.3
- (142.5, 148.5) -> 37.6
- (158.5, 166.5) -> 79.3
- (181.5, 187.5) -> 129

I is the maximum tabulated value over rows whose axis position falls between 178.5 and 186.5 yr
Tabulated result 139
